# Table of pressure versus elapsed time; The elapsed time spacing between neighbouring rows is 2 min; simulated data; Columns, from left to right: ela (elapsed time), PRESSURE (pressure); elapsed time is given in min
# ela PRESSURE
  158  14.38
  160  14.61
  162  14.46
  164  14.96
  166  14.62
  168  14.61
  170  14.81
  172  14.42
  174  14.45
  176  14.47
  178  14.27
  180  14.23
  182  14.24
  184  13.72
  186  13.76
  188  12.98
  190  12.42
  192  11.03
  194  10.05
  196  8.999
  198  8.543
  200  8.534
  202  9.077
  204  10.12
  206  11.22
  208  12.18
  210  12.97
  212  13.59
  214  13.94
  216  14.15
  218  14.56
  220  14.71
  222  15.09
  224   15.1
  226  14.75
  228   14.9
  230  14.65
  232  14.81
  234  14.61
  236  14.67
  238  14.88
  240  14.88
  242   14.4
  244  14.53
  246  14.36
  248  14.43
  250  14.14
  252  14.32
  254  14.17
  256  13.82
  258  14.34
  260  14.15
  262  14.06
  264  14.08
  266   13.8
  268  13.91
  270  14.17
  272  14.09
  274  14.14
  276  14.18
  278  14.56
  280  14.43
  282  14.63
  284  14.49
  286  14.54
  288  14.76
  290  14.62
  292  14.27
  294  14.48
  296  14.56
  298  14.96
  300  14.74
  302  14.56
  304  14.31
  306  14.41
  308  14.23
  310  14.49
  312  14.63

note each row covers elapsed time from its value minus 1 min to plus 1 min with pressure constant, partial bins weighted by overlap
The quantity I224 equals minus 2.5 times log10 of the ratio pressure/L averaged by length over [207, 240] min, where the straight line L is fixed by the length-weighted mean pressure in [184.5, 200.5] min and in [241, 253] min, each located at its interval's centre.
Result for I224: -0.12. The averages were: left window 11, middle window 14.4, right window 14.4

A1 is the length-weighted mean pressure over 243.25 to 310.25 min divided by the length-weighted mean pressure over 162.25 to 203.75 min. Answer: 1.1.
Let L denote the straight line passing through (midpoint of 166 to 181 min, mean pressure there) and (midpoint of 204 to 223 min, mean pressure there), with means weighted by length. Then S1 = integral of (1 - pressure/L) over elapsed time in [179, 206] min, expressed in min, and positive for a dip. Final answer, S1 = 5.1 min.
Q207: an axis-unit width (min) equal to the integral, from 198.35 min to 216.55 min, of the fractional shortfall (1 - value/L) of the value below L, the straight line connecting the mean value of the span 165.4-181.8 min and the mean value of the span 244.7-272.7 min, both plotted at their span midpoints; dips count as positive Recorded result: 3.5 min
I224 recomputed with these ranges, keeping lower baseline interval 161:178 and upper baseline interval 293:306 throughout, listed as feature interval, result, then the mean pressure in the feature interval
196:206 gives 0.49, 9.28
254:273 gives 0.04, 14.1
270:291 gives 0.01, 14.4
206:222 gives 0.07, 13.7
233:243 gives -0.01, 14.7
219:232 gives -0.02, 14.9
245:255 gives 0.02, 14.3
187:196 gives 0.27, 11.3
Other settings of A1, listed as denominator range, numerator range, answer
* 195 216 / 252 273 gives 1.27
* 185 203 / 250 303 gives 1.35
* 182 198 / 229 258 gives 1.23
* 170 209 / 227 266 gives 1.19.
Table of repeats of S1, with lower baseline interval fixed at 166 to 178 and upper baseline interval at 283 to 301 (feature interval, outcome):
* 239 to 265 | 0.5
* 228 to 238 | -0.1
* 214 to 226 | -0.1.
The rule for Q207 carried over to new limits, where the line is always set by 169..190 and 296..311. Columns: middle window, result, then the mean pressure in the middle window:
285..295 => -0.04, 14.5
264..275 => 0.28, 14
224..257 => -0.58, 14.5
